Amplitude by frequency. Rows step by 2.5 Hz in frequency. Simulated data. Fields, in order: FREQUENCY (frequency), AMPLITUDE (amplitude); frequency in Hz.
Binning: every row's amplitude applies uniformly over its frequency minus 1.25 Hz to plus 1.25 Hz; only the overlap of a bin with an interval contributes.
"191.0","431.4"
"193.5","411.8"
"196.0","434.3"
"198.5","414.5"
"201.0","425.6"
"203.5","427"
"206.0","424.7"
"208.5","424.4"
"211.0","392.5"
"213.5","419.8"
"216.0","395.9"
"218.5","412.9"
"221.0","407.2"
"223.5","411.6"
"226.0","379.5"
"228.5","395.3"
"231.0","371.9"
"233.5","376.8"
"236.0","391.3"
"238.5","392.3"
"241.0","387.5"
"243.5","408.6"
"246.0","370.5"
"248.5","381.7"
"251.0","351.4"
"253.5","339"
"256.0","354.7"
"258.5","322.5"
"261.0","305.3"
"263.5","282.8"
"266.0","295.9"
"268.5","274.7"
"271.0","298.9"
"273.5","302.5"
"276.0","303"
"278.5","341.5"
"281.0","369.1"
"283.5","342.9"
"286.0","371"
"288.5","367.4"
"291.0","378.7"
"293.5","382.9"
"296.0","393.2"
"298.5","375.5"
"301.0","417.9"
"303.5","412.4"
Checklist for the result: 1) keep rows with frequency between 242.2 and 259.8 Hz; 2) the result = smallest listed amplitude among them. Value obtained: 322.5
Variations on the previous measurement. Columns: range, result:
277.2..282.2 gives 341.5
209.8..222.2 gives 392.5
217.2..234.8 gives 371.9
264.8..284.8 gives 274.7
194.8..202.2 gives 414.5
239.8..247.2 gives 370.5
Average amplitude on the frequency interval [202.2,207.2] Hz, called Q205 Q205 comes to 426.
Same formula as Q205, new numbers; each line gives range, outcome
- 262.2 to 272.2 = 288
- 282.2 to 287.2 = 357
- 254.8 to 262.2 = 327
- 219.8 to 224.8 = 409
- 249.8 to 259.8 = 342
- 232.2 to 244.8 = 391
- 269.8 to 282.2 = 323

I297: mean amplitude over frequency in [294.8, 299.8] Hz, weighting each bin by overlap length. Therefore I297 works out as 385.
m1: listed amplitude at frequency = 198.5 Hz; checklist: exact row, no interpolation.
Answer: 414.5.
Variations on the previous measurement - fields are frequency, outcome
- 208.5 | 424.4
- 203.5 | 427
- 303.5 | 412.4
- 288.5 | 367.4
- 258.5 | 322.5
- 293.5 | 382.9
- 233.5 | 376.8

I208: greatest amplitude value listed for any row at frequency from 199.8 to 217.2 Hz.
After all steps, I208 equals 427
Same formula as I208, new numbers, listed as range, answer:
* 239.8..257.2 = 408.6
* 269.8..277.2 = 303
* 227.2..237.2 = 395.3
